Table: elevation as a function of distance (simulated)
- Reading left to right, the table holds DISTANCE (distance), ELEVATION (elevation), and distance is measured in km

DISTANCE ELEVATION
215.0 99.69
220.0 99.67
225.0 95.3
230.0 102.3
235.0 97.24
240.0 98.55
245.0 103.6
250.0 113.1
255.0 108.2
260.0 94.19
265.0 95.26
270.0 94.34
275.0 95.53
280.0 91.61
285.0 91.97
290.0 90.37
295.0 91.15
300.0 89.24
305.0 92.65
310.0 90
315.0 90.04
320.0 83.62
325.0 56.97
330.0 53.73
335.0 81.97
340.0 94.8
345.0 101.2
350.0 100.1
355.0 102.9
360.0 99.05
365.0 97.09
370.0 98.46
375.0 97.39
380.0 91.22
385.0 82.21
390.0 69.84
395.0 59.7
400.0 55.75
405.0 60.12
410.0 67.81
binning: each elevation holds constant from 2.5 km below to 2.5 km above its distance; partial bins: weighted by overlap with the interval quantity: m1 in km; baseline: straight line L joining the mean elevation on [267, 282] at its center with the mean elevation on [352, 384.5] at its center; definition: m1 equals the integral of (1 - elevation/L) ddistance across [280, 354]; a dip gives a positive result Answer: 6.6 km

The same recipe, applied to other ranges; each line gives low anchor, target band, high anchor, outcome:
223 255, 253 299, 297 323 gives 0.4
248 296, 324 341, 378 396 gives 2.9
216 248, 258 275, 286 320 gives 0.0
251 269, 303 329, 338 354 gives 4.9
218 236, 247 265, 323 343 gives -2.4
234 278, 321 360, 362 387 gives 4.1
